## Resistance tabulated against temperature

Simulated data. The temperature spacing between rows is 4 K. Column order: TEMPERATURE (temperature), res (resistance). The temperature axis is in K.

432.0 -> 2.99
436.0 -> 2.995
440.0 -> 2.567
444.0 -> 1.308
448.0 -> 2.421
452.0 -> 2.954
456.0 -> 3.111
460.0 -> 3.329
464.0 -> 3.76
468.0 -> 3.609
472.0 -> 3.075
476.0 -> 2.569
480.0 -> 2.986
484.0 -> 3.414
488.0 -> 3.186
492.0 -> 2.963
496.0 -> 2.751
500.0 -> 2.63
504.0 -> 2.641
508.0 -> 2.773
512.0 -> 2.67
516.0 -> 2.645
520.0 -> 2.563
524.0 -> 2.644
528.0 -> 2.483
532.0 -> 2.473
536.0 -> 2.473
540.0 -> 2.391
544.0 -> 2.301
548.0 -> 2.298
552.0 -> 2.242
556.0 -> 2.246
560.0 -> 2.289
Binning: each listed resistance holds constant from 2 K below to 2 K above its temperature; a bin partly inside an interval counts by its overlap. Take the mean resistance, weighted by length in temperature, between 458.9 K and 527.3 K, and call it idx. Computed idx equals 2.94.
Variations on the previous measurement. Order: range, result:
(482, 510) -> 2.91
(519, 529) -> 2.57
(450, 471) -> 3.34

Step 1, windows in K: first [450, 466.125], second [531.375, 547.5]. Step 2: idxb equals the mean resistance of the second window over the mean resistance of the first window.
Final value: 0.7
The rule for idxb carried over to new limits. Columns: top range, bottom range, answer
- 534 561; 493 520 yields 0.86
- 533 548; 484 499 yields 0.79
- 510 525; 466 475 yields 0.81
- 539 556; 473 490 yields 0.75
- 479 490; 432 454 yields 1.29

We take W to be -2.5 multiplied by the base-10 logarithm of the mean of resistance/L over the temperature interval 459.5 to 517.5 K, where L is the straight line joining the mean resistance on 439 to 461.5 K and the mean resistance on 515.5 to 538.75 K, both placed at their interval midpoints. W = -0.17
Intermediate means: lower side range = 2.6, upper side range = 2.54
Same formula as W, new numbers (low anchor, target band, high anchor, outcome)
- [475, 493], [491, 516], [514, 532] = 0.03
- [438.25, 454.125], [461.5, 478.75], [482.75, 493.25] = -0.16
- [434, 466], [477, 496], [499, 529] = -0.13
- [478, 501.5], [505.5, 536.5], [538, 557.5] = 0.01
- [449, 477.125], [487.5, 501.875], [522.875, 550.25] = 0.01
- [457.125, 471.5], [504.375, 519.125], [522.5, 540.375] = 0.04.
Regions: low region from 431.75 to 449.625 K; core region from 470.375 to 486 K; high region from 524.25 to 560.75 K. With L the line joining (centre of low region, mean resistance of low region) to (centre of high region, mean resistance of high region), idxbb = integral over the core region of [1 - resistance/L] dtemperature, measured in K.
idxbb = -4.0 K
